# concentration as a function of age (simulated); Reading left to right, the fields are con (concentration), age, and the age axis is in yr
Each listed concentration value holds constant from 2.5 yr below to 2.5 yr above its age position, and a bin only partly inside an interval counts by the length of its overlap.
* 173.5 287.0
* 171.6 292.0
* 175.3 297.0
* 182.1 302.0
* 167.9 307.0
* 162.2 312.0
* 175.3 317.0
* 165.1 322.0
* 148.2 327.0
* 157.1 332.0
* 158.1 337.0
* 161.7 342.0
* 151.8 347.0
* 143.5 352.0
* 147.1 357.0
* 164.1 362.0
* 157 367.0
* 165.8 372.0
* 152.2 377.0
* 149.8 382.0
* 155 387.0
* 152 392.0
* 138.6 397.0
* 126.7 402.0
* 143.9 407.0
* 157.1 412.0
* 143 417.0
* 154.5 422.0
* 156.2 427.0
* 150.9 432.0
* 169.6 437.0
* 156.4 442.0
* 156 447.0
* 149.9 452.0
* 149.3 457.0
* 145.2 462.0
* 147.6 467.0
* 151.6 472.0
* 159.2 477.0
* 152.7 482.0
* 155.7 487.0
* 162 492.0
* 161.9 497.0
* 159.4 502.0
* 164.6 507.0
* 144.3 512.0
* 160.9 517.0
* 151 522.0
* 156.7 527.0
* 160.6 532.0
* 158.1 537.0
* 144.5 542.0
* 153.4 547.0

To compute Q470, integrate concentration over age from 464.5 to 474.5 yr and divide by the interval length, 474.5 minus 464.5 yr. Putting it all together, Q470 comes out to 150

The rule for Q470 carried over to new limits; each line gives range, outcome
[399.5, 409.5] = 135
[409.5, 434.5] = 152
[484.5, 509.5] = 161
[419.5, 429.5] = 155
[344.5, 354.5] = 148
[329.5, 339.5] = 158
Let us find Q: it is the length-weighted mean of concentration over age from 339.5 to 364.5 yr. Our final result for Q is 154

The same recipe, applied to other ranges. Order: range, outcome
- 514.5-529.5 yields 156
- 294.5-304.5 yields 179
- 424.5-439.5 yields 159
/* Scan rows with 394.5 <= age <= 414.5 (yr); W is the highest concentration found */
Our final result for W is 157.1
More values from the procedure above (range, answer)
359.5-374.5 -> 165.8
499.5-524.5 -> 164.6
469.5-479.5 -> 159.2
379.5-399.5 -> 155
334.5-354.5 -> 161.7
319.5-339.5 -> 165.1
